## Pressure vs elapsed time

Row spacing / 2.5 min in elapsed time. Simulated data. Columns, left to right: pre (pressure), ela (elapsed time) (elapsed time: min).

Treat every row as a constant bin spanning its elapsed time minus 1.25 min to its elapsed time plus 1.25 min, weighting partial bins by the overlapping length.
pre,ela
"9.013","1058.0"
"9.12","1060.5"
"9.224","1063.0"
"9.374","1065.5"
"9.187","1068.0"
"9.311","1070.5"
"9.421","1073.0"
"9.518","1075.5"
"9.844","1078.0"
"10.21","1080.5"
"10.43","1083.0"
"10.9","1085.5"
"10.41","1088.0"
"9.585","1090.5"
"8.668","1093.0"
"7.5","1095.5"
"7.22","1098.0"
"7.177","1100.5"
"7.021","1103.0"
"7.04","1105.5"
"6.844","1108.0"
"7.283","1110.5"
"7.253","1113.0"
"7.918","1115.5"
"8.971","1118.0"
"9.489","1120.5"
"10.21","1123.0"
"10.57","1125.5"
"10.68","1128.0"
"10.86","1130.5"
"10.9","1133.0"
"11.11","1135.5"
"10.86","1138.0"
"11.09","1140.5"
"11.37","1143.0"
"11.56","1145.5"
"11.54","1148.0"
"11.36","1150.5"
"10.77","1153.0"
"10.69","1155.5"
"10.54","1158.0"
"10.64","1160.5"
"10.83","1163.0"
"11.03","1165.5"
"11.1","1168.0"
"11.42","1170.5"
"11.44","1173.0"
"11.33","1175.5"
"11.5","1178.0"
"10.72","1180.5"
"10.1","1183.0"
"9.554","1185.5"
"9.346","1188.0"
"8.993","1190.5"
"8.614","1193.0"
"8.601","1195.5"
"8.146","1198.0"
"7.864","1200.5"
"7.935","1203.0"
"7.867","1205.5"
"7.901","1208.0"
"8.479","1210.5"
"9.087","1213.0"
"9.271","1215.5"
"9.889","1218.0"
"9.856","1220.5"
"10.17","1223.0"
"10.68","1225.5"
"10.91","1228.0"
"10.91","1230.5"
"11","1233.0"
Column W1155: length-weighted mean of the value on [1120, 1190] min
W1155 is 10.8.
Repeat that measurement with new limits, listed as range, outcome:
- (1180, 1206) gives 8.86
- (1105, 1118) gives 7.44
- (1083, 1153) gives 9.5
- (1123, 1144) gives 10.9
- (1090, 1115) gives 7.51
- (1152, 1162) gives 10.7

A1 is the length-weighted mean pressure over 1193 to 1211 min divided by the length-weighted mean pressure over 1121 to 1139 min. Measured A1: 0.8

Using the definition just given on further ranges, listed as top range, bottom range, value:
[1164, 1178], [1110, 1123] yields 1.34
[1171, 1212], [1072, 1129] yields 1.05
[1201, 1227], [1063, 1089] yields 0.93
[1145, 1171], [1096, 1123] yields 1.42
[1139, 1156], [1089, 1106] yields 1.44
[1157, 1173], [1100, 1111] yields 1.56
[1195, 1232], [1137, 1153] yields 0.82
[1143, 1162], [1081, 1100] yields 1.20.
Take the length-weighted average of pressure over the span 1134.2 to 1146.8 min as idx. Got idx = 11.2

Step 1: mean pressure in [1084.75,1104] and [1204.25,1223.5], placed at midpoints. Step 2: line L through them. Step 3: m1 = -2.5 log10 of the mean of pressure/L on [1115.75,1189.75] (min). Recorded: -0.22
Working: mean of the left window 8.52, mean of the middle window 10.7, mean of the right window 9.02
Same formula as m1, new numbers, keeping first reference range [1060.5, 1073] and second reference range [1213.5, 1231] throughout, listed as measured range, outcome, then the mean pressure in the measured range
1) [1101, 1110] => 0.33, 7.01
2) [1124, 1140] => -0.13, 10.8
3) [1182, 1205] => 0.14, 8.75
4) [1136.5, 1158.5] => -0.14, 11.1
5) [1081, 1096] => -0.04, 9.72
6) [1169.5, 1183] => -0.13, 11.2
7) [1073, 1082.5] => -0.06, 9.85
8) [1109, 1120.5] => 0.19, 8.01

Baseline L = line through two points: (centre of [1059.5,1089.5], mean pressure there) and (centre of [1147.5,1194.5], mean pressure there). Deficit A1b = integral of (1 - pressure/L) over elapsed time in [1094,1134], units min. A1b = 6.2 min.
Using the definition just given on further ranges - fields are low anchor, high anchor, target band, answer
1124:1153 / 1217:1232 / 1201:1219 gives 3.3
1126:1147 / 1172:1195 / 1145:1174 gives -1.3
